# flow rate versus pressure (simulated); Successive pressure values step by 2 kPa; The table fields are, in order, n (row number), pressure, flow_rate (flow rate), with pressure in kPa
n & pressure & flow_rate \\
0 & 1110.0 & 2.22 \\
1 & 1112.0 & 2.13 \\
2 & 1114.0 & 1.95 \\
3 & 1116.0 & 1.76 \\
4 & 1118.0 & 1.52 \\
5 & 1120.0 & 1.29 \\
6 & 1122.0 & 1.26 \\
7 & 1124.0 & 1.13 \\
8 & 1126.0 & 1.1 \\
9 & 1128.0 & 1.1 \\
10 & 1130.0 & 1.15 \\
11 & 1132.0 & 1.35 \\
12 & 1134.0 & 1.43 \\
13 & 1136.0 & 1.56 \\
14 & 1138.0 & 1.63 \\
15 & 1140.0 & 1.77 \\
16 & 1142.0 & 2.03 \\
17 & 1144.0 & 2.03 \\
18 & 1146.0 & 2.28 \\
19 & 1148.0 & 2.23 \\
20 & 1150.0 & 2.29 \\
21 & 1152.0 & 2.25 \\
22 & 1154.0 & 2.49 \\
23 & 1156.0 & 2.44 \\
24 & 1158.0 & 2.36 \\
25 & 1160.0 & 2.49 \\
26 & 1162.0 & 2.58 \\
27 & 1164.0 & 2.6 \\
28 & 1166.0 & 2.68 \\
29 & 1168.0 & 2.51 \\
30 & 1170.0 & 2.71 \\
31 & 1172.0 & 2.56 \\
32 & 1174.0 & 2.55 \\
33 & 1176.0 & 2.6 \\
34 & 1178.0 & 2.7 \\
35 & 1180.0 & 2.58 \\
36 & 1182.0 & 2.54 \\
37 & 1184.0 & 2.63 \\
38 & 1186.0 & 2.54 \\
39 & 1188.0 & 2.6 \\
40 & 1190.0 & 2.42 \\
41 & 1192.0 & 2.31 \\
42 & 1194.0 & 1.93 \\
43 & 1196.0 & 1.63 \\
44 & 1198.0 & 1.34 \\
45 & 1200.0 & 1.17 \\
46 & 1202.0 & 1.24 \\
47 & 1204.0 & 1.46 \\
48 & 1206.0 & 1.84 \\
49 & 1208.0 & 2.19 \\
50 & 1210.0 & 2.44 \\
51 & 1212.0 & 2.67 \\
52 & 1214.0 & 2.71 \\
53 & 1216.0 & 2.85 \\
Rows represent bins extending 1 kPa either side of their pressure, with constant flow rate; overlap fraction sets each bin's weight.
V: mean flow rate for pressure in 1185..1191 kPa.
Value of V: 2.52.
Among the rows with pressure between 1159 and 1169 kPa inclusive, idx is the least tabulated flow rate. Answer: 2.49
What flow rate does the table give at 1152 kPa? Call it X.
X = 2.25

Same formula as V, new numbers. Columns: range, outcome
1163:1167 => 2.64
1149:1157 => 2.37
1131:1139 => 1.49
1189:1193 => 2.37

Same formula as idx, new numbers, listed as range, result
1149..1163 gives 2.25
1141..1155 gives 2.03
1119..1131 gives 1.1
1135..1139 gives 1.56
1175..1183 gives 2.54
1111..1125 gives 1.13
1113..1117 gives 1.76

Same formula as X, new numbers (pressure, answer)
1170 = 2.71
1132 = 1.35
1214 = 2.71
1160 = 2.49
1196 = 1.63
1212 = 2.67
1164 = 2.6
